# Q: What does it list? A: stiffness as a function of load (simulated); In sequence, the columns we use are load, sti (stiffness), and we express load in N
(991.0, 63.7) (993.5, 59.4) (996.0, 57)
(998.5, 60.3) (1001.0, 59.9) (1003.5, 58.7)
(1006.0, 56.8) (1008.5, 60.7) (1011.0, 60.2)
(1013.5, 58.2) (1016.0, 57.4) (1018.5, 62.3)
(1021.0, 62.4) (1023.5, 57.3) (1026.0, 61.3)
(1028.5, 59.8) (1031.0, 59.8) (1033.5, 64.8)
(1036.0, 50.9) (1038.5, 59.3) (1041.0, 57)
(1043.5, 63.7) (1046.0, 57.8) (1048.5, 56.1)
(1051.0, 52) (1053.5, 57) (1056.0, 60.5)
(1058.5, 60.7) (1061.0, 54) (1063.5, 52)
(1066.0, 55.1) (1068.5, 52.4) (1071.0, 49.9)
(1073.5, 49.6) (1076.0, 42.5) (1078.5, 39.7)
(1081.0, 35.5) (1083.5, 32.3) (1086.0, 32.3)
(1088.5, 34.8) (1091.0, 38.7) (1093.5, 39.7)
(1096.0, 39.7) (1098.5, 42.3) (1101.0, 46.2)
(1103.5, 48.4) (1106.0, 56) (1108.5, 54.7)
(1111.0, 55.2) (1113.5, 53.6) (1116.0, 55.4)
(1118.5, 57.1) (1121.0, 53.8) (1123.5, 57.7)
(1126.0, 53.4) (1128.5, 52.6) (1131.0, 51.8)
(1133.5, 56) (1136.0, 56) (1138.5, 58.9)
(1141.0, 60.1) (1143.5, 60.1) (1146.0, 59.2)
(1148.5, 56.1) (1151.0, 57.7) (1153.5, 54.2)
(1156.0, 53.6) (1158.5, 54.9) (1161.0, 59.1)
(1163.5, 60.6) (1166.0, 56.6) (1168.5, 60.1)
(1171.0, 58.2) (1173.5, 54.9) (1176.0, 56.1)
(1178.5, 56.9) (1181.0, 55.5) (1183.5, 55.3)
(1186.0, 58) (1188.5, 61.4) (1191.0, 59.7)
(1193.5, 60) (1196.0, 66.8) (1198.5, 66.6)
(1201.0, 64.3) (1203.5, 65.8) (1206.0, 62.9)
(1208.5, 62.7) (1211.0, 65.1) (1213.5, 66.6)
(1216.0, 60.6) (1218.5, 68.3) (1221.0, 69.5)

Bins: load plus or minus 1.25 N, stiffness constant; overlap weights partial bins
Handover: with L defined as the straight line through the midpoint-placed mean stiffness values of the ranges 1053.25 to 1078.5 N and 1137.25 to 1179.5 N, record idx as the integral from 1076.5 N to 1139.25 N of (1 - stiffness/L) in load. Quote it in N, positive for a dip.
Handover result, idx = 8.0 N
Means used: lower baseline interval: 52.5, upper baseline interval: 57.5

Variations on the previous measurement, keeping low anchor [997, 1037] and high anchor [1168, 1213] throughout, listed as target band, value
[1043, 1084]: 5.79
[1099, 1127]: 3.11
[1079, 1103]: 8.67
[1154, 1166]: 0.72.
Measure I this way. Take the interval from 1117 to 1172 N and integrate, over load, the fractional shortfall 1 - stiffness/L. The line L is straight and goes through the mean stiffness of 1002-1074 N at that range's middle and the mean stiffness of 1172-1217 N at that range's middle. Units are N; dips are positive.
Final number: 2.98 N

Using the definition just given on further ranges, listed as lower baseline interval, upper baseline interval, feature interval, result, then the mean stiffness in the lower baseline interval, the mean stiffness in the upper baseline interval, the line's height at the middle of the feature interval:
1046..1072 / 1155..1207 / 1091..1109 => 3.4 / 55.2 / 59.4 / 56.6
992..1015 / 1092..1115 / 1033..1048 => -0.9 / 59.1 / 48.4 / 55.1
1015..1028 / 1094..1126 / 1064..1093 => 6.6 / 60.2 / 51.5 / 54.6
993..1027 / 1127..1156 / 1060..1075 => 1.6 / 59.4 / 56.5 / 58.1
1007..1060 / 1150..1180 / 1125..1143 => 0.5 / 59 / 56.9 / 57.4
